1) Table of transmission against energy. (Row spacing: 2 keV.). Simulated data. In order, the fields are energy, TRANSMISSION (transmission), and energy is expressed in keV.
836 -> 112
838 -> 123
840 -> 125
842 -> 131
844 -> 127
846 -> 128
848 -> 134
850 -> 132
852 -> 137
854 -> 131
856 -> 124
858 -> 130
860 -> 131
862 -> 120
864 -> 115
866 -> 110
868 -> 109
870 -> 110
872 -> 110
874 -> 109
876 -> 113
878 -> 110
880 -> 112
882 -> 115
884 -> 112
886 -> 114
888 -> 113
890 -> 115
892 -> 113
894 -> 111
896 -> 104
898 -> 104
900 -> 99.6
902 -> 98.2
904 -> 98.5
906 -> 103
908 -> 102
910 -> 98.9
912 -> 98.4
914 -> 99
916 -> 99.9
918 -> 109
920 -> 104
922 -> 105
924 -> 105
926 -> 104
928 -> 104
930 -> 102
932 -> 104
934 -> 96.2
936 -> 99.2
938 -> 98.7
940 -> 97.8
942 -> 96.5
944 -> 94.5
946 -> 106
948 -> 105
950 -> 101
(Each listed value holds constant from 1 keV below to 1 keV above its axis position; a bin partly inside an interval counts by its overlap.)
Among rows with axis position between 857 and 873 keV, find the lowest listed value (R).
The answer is 109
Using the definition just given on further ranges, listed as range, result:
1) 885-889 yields 113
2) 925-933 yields 102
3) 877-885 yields 110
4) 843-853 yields 127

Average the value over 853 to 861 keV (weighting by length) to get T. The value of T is 129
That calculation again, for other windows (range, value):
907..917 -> 99.6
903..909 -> 101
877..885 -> 112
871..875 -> 110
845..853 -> 133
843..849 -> 130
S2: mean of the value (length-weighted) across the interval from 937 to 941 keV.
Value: 98.2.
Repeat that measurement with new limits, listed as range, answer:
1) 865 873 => 110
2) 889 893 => 114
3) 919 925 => 105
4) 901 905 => 98.3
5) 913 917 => 99.5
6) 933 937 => 97.7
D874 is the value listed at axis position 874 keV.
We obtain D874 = 109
